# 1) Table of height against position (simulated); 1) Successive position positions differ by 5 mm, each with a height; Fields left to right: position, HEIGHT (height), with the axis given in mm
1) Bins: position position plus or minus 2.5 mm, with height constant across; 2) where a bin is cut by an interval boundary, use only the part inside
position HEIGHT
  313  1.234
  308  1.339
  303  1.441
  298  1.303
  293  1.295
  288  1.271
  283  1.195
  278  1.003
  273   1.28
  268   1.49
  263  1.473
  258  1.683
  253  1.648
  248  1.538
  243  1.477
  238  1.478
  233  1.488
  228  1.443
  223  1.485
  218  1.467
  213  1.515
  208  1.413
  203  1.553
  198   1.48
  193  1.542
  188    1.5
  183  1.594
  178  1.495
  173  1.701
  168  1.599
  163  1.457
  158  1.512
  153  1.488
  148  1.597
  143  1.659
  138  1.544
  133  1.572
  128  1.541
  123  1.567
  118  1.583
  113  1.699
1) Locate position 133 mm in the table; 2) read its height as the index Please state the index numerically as 1.572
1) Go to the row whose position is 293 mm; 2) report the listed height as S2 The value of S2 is 1.295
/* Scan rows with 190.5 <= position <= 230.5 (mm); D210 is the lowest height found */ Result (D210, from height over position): 1.413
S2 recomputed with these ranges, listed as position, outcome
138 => 1.544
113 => 1.699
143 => 1.659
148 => 1.597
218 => 1.467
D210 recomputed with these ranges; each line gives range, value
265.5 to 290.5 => 1.003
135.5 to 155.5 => 1.488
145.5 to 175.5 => 1.457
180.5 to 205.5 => 1.48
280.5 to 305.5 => 1.195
